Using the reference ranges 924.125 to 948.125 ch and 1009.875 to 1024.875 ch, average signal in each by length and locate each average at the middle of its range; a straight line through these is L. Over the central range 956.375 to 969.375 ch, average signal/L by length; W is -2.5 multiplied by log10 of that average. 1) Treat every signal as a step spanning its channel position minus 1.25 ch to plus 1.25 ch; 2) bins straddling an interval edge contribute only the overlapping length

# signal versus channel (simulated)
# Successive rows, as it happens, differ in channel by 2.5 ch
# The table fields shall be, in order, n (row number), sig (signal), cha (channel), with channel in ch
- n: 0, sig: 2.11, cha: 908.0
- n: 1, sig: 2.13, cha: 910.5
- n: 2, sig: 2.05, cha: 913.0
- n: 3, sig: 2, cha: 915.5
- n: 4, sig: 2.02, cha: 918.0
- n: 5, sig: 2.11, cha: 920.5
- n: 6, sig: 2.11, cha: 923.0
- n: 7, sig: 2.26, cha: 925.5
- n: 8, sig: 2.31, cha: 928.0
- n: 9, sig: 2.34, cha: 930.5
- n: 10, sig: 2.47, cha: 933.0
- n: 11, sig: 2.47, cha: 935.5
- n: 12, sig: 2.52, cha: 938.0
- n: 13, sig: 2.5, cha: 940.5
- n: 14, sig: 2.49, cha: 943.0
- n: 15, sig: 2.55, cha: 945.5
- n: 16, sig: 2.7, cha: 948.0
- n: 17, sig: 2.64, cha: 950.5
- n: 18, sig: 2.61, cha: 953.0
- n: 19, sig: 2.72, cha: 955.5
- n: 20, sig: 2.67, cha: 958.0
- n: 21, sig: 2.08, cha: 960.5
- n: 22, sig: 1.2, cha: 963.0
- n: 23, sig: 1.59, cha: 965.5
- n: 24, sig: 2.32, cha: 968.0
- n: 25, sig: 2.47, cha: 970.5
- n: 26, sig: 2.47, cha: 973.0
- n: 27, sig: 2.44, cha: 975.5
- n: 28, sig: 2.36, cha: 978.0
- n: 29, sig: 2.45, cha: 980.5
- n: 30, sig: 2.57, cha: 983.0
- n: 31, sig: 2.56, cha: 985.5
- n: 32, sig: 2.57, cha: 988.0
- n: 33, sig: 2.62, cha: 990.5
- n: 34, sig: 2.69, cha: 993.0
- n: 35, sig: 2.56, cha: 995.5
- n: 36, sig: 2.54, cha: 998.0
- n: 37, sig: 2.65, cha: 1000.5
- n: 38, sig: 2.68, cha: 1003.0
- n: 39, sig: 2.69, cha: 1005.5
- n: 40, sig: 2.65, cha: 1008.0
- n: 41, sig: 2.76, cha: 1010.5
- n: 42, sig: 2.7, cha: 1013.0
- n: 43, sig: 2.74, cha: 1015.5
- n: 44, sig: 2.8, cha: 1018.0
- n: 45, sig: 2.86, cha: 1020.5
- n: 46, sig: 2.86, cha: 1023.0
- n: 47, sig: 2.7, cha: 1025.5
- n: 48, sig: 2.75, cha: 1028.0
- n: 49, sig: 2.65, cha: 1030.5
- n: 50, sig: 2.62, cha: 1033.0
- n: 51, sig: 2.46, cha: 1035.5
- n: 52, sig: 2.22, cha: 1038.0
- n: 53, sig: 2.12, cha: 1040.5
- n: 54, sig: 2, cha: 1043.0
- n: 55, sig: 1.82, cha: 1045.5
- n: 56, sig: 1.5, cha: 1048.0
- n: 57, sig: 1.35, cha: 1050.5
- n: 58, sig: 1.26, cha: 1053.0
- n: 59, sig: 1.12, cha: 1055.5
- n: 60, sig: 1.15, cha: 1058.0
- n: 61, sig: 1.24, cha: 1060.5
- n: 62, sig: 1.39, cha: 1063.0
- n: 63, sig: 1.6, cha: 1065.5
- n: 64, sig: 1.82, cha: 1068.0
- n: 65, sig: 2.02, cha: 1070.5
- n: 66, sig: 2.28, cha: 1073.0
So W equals 0.268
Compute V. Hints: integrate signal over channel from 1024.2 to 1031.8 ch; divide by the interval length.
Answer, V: 2.7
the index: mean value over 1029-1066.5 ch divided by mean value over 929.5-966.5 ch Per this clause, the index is 0.75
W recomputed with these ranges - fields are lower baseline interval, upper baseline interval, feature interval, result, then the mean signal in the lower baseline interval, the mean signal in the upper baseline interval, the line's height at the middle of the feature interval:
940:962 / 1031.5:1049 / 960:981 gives 0.14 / 2.54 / 2.12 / 2.45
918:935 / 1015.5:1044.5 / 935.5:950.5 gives -0.11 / 2.26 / 2.55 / 2.3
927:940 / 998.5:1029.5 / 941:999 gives 0.06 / 2.43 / 2.73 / 2.57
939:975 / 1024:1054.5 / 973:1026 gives -0.18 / 2.36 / 2.12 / 2.24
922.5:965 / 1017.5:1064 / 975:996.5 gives -0.14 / 2.38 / 2.04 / 2.23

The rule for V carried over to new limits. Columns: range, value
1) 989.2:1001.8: 2.61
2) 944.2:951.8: 2.63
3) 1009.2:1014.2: 2.73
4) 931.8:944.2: 2.49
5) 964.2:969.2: 1.94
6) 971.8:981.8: 2.43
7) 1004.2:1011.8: 2.7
